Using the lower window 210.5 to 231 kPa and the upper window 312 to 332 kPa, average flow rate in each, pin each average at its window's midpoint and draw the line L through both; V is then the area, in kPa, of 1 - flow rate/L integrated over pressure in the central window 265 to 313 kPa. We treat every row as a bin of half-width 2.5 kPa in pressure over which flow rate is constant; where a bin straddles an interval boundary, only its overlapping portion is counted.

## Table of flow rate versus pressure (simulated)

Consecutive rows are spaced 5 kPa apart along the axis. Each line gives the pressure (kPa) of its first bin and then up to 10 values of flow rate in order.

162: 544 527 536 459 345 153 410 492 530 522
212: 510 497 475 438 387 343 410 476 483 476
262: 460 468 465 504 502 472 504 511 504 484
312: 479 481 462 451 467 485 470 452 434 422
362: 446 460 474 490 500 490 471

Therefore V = -2.2 kPa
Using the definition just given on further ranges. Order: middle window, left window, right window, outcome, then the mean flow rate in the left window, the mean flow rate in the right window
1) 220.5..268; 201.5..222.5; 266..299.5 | 5.7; 508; 490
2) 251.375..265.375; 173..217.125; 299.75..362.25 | -0.7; 435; 465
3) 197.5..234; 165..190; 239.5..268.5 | -4.3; 402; 462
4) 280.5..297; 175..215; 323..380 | -1.8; 428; 460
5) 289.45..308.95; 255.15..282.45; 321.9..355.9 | -1.3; 478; 458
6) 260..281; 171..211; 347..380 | -1.7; 430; 455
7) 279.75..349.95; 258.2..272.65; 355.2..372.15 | -3.5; 465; 448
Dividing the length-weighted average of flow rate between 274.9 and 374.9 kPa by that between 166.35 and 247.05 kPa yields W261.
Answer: 1.08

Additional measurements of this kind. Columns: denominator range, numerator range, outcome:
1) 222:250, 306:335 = 1.13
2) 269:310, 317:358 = 0.93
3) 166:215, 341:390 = 1.04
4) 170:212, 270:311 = 1.14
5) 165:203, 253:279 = 1.11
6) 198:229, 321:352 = 0.93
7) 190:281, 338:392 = 1.00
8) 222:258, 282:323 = 1.13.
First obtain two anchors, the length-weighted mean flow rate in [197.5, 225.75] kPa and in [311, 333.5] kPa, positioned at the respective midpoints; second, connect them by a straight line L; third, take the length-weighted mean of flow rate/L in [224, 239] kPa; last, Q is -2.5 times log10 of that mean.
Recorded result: 0.25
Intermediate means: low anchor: 503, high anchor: 467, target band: 394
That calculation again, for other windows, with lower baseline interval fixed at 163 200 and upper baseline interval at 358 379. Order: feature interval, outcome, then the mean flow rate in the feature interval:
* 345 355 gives 0.04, 442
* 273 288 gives -0.11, 492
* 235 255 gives 0.02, 431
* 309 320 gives -0.06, 479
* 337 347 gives -0.03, 469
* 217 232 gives -0.05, 452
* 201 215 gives -0.20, 519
